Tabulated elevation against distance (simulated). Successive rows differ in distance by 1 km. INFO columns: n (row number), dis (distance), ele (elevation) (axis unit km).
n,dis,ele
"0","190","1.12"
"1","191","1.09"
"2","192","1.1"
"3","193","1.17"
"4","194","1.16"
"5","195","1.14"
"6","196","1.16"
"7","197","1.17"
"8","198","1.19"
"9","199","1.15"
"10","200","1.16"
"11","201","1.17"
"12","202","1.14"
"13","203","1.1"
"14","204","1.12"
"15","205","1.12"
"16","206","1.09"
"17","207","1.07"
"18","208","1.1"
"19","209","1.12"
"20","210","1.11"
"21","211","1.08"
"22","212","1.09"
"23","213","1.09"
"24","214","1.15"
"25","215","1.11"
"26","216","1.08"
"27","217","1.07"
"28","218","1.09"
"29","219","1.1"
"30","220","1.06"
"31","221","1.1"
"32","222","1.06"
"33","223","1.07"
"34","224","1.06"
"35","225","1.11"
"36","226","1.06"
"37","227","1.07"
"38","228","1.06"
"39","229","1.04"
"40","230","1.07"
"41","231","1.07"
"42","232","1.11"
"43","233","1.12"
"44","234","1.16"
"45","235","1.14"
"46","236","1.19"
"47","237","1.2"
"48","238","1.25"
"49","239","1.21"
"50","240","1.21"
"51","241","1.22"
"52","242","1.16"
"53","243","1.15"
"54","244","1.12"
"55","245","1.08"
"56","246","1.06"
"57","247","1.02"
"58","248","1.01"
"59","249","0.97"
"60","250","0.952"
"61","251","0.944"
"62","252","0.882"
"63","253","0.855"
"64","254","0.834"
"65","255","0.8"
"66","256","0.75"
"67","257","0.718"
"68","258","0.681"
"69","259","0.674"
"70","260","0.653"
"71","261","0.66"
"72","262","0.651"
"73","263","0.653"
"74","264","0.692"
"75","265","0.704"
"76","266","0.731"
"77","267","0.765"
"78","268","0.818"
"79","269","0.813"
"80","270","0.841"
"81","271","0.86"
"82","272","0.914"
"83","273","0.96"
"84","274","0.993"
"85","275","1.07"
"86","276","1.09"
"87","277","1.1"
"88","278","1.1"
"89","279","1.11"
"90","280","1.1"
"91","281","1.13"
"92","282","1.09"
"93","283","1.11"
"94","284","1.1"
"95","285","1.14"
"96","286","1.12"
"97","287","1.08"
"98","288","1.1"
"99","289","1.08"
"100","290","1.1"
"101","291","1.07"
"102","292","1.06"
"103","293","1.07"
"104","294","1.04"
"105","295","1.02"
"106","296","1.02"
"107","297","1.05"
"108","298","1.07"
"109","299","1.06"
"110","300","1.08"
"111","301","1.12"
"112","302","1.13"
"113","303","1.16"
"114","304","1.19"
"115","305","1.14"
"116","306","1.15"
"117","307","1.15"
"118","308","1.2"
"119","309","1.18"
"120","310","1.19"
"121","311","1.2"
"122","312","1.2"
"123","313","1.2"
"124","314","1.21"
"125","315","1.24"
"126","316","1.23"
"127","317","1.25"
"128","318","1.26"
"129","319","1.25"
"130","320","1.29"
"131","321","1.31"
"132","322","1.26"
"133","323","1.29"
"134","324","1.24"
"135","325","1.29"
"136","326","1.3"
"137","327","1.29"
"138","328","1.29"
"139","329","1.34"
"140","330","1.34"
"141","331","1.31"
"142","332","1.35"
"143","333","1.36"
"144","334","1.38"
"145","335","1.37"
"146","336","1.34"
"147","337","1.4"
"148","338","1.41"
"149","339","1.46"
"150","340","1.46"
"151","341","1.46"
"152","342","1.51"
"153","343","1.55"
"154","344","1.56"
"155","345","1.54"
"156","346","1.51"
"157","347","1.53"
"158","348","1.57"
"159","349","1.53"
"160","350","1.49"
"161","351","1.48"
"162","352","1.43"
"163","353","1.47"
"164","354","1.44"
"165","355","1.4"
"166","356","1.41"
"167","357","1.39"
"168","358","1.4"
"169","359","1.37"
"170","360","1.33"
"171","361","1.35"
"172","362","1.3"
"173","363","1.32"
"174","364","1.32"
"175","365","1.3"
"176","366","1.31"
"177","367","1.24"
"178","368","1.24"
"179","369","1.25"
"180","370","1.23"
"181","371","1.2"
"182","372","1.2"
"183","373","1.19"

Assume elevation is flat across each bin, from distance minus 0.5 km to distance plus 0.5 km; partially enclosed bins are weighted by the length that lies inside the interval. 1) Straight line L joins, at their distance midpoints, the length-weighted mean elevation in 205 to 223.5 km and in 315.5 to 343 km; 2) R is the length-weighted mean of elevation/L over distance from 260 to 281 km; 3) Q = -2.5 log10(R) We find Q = 0.35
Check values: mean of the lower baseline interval 1.09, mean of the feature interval 0.882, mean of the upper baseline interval 1.34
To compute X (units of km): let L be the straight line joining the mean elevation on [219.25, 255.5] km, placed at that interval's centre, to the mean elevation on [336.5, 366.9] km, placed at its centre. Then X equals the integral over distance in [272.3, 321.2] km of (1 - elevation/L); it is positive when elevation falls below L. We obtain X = 5.0 km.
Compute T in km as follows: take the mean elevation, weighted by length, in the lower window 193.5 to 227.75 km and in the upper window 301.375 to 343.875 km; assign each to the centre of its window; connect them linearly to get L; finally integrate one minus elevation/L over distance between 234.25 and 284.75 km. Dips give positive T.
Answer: 9.75 km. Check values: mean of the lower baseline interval 1.11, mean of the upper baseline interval 1.29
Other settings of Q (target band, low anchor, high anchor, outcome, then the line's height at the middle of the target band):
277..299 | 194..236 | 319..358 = 0.18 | 1.28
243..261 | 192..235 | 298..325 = 0.28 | 1.14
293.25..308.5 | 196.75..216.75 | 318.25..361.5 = 0.19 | 1.31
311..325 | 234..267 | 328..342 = 0.04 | 1.29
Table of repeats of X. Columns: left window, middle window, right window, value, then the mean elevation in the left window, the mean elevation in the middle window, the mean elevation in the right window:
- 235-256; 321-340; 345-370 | -0.4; 1.05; 1.34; 1.39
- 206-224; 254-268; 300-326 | 5.3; 1.09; 0.711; 1.21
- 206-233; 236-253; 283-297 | -0.1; 1.09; 1.09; 1.08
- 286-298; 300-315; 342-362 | -0.1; 1.07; 1.17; 1.46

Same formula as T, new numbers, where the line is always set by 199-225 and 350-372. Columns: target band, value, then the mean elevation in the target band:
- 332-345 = -1.32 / 1.44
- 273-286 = 1.29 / 1.09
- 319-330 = -0.06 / 1.29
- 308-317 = 0.40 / 1.21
